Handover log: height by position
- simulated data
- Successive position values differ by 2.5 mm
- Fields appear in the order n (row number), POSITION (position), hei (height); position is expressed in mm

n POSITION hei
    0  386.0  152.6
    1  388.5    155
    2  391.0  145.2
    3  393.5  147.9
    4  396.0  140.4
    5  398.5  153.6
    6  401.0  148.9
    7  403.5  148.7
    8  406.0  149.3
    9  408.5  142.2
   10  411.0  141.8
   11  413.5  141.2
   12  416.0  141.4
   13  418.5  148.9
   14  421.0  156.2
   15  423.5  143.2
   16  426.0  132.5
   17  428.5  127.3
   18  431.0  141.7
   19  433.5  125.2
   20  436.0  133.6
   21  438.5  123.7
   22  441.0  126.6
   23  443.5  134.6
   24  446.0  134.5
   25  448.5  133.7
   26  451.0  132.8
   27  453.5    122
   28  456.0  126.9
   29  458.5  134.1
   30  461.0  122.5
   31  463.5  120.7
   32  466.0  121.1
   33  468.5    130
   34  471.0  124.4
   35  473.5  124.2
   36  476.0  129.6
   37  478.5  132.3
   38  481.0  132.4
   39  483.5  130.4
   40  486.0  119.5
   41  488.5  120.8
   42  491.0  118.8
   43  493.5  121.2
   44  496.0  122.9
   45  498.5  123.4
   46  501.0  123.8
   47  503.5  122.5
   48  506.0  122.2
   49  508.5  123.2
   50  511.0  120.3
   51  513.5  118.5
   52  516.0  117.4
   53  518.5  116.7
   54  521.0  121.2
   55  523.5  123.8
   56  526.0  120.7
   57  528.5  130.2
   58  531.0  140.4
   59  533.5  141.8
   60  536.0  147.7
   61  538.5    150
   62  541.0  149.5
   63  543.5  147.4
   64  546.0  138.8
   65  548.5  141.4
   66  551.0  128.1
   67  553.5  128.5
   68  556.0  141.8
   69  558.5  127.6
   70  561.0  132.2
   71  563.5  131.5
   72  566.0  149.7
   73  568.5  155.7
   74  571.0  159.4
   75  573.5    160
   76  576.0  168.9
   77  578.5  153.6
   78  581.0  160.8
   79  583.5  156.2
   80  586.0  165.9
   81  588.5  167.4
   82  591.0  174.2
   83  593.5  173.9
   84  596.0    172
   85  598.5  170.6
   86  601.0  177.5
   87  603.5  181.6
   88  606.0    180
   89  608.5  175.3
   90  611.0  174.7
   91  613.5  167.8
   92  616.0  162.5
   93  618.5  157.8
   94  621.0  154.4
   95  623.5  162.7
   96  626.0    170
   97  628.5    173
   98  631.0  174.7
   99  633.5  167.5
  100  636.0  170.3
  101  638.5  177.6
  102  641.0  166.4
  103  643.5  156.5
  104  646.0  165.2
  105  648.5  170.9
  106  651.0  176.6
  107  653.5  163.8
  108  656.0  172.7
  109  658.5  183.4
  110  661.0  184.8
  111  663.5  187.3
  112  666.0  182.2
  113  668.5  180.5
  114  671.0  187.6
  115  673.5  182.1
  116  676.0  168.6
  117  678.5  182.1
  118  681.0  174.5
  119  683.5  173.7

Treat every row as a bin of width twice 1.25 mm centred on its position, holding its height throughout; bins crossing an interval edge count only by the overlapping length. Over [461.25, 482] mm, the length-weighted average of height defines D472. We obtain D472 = 127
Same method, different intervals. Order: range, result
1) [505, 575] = 135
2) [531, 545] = 147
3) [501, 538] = 127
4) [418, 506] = 129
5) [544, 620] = 158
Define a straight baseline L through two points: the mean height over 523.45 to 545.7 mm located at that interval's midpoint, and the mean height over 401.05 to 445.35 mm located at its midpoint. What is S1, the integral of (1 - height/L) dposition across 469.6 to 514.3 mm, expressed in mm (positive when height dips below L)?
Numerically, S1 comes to 5.0 mm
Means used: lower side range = 139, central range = 124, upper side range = 140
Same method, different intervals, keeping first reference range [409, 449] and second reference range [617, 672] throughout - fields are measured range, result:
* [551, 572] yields 2.47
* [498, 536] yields 6.54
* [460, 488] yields 3.53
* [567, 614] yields -1.40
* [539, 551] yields 0.98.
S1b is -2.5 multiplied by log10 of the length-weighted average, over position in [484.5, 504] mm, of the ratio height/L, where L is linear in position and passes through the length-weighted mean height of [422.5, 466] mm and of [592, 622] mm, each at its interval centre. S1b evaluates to 0.17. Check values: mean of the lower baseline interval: 130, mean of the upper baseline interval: 171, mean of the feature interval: 122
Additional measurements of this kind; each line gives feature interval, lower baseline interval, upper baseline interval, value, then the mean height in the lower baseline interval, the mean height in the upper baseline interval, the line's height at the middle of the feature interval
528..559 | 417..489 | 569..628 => 0.10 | 131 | 167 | 153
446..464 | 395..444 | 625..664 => 0.13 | 140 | 172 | 145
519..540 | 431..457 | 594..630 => 0.13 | 130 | 170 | 150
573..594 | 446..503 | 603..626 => -0.04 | 126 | 168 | 159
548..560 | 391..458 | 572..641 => 0.20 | 138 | 168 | 160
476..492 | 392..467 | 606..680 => 0.16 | 137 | 173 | 146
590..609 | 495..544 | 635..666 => -0.13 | 129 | 173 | 156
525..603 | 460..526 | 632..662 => -0.04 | 123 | 171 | 145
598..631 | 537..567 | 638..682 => -0.07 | 139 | 176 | 160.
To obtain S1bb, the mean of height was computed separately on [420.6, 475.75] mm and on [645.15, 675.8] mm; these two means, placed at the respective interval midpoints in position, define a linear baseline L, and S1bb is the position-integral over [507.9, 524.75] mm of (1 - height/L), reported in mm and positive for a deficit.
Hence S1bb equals 2.9 mm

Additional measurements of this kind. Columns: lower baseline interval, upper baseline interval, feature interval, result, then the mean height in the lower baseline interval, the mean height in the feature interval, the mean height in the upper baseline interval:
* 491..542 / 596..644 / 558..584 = -0.19 mm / 128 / 151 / 170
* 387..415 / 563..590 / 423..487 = 9.00 mm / 147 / 129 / 158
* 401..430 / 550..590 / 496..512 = 2.64 mm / 143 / 123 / 149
